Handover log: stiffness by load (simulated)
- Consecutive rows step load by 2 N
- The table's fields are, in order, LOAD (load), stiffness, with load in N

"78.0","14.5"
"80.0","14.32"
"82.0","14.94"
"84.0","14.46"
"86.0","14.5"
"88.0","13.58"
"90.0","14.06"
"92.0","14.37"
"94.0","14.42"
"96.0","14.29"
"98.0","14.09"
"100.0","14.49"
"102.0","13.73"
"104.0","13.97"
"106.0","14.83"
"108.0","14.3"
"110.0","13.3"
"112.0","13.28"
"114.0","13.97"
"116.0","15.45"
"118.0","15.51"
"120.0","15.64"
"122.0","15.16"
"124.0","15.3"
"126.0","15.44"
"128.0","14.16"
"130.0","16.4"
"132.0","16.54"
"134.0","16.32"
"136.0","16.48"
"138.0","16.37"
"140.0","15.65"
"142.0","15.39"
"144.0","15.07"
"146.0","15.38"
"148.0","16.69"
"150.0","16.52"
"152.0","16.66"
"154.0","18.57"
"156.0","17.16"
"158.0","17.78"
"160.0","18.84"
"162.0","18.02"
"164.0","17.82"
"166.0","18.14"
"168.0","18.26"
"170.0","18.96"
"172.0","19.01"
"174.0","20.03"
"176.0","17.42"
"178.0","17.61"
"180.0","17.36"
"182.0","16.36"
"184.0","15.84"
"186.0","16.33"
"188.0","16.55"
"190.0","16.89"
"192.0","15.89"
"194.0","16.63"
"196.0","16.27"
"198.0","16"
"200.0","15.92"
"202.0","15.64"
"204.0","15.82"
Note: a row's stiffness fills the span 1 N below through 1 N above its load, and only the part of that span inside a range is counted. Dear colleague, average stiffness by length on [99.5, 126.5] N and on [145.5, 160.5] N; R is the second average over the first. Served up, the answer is 1.18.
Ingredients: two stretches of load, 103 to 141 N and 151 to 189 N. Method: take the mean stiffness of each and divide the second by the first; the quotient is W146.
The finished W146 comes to 1.17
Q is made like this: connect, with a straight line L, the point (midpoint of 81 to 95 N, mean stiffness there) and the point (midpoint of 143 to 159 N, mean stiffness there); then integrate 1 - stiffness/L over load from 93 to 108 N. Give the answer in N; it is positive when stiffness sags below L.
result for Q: 0.6 N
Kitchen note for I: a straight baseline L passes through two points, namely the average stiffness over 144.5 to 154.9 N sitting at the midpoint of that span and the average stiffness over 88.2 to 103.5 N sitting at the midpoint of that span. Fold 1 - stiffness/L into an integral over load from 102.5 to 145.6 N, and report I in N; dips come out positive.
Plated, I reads 0.9 N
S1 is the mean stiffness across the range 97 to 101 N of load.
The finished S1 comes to 14.3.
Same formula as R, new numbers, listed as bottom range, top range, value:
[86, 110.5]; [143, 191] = 1.23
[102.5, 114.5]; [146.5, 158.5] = 1.23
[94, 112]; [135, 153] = 1.14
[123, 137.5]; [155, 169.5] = 1.14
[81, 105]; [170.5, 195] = 1.21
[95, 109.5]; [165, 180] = 1.30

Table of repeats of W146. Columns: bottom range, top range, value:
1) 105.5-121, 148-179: 1.24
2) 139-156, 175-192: 1.03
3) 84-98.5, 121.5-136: 1.10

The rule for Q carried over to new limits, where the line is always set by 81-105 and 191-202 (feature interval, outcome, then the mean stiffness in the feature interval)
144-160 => -1.74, 17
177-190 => -0.68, 16.7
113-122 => -0.28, 15.1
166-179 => -2.37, 18.5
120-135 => -0.76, 15.6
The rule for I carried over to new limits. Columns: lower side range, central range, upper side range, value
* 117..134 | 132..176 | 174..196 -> -2.98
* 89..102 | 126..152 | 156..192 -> 0.33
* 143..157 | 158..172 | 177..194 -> -1.48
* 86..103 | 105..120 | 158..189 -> 0.52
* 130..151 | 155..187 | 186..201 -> -3.18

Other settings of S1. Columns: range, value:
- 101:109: 14.2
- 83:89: 14.2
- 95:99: 14.2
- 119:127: 15.4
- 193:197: 16.4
